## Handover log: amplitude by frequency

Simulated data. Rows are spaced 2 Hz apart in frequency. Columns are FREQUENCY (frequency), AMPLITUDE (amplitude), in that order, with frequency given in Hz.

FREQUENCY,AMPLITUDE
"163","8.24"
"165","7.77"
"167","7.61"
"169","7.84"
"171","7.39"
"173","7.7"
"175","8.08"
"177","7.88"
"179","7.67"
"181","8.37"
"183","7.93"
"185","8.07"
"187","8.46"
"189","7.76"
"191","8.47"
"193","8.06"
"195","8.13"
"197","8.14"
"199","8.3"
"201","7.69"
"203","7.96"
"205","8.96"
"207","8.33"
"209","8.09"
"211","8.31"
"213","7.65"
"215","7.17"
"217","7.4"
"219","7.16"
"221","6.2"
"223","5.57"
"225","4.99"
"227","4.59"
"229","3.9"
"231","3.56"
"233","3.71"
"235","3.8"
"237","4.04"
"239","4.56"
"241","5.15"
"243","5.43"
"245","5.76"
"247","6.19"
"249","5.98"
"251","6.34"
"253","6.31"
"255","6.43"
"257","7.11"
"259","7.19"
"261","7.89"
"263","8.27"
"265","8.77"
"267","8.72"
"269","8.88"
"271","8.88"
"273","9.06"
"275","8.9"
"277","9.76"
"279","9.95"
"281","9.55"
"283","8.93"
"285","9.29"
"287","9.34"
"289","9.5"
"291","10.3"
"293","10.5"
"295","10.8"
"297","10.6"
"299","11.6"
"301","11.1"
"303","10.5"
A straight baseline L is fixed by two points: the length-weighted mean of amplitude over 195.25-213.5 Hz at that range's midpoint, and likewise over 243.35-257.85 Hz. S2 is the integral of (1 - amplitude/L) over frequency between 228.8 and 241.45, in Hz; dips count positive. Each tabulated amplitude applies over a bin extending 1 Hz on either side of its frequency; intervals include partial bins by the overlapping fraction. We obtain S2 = 5.2 Hz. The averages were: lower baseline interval 8.17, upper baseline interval 6.26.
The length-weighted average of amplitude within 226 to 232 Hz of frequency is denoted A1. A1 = 4.02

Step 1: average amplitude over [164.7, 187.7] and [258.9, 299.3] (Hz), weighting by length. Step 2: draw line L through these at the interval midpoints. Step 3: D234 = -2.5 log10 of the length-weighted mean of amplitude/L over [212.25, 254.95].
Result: 0.50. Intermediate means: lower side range 7.89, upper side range 9.38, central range 5.51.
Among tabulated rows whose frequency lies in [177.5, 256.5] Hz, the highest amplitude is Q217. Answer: 8.96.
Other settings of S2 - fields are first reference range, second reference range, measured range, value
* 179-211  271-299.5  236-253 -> 6.73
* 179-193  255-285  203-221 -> 1.07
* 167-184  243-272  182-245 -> 7.66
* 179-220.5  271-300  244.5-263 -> 4.98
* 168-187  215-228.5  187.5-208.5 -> -3.52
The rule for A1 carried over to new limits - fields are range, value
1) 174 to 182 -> 8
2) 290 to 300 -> 10.8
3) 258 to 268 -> 8.17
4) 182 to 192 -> 8.14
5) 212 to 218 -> 7.41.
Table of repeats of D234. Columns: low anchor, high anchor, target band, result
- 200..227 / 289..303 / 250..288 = 0.15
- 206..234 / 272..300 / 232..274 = 0.23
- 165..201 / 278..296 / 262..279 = 0.06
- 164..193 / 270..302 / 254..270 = 0.19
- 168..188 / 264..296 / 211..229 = 0.33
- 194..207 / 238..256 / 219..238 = 0.42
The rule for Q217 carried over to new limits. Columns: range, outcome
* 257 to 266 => 8.77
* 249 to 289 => 9.95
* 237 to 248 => 6.19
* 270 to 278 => 9.76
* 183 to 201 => 8.47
